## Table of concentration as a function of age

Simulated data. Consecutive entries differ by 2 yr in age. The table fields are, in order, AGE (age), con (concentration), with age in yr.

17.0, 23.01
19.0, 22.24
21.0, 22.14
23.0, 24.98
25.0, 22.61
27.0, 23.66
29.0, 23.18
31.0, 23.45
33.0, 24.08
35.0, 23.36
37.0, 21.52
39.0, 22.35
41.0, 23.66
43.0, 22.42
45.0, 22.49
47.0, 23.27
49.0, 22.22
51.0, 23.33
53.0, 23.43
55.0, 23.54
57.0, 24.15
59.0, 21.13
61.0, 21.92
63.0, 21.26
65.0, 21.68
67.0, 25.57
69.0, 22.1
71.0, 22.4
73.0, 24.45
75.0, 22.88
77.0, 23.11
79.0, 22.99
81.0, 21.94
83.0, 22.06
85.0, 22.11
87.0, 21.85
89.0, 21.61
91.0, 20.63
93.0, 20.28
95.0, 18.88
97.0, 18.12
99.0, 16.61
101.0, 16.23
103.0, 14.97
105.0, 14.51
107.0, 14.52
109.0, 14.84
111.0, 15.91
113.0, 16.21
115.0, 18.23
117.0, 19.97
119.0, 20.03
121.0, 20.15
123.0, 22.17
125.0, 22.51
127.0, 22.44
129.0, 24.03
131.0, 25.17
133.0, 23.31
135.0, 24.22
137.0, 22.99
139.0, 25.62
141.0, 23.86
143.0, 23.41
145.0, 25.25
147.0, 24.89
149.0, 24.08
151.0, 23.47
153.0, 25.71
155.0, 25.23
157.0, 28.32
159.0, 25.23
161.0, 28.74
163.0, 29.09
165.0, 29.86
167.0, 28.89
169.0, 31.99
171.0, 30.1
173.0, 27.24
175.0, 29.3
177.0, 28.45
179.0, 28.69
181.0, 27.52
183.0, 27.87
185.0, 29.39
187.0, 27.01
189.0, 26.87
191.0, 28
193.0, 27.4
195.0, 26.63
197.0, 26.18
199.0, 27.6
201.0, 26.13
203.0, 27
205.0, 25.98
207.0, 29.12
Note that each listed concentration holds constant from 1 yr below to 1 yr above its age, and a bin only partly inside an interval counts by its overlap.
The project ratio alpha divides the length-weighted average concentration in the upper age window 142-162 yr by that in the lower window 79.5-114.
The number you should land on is 1.38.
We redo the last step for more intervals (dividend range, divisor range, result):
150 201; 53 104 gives 1.30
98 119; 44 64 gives 0.72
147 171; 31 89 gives 1.20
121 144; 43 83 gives 1.03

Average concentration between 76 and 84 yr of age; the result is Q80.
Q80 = 22.5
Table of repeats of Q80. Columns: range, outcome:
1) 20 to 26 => 23.2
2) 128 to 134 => 24.2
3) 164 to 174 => 29.6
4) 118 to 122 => 20.1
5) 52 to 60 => 23.1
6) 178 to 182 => 28.1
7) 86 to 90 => 21.7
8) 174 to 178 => 28.9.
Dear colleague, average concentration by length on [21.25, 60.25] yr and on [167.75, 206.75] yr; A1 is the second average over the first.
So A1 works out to 1.21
